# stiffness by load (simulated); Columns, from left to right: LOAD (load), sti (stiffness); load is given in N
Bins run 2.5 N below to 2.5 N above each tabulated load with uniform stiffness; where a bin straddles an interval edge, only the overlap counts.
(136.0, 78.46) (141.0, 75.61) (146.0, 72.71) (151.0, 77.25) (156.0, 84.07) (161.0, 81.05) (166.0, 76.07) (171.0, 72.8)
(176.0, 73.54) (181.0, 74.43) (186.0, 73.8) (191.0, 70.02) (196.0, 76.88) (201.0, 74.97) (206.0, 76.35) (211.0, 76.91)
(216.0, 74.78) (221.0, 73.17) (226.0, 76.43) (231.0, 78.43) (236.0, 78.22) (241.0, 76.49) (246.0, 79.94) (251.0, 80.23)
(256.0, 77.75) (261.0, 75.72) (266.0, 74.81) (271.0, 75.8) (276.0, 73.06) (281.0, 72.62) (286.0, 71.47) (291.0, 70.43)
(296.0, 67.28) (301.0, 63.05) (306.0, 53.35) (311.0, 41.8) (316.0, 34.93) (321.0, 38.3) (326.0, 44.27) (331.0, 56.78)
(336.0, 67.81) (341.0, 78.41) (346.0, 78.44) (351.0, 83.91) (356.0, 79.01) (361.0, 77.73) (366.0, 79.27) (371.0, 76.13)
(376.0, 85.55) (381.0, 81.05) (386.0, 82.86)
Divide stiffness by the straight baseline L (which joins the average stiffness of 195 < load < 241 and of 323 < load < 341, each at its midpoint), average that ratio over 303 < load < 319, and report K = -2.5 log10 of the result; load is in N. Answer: 0.38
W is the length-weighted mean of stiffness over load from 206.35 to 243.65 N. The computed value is 76.4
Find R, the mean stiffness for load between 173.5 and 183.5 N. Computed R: 74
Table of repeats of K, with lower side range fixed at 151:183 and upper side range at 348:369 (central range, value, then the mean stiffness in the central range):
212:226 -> 0.04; 74.7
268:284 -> 0.07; 73.8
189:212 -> 0.04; 75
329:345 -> 0.15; 69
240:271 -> 0.01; 77.4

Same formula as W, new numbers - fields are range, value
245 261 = 78.7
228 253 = 78.6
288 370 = 63.7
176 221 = 74.6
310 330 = 40.9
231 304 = 74.1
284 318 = 57.6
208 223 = 75.1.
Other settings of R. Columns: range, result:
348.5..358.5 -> 81.5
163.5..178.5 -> 74.1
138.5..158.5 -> 77.4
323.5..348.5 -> 65.1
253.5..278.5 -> 75.4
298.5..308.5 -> 58.2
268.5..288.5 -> 73.2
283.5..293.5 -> 71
